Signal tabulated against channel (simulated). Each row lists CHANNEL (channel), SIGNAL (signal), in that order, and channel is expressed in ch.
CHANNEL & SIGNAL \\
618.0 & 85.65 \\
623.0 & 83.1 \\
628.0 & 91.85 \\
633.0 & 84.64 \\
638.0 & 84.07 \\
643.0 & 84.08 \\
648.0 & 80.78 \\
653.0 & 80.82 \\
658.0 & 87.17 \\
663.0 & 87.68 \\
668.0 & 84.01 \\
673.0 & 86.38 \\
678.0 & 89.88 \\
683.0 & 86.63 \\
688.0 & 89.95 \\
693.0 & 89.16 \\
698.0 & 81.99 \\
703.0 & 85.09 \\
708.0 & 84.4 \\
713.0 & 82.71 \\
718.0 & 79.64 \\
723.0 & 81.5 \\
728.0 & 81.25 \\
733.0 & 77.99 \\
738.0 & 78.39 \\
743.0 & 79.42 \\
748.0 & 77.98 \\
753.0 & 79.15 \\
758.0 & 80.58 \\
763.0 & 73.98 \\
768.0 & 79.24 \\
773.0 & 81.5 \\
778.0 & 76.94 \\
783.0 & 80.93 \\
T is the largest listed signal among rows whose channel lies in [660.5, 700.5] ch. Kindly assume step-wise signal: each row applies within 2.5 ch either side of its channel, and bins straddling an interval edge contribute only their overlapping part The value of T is 89.95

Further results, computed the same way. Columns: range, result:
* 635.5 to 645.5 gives 84.08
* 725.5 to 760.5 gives 81.25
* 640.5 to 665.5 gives 87.68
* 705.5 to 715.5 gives 84.4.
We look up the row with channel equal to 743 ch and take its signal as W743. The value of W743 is 79.42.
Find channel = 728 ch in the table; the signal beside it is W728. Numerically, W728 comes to 81.25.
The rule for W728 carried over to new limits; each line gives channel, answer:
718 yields 79.64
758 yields 80.58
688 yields 89.95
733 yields 77.99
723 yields 81.5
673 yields 86.38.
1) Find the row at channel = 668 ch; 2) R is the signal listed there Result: 84.01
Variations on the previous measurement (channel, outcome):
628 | 91.85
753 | 79.15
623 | 83.1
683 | 86.63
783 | 80.93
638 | 84.07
